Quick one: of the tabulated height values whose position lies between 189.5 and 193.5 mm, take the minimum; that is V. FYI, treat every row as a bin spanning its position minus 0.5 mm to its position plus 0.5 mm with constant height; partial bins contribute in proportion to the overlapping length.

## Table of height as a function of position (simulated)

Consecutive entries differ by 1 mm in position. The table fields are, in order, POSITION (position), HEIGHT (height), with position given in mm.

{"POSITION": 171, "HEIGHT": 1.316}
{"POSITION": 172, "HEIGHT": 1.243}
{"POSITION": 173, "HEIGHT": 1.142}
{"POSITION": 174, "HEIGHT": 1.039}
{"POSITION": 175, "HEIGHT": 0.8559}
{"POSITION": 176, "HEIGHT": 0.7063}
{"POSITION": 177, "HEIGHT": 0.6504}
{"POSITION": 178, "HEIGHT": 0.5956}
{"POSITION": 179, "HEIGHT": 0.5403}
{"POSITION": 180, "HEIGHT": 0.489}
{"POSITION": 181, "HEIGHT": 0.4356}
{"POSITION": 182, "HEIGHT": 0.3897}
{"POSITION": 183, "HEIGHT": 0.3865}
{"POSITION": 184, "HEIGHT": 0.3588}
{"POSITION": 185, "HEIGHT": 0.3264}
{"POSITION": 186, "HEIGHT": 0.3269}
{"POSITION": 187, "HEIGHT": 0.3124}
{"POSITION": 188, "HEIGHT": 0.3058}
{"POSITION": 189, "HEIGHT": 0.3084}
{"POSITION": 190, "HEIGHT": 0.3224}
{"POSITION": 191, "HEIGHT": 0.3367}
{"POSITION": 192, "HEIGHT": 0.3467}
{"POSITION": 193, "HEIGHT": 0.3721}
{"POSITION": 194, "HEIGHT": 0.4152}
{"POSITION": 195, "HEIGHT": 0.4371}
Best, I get 0.3224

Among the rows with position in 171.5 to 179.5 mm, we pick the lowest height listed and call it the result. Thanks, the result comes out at 0.5403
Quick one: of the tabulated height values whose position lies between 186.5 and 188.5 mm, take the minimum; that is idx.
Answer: 0.3058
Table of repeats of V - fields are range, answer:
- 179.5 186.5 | 0.3264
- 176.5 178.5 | 0.5956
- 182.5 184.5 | 0.3588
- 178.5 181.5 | 0.4356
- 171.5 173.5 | 1.142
